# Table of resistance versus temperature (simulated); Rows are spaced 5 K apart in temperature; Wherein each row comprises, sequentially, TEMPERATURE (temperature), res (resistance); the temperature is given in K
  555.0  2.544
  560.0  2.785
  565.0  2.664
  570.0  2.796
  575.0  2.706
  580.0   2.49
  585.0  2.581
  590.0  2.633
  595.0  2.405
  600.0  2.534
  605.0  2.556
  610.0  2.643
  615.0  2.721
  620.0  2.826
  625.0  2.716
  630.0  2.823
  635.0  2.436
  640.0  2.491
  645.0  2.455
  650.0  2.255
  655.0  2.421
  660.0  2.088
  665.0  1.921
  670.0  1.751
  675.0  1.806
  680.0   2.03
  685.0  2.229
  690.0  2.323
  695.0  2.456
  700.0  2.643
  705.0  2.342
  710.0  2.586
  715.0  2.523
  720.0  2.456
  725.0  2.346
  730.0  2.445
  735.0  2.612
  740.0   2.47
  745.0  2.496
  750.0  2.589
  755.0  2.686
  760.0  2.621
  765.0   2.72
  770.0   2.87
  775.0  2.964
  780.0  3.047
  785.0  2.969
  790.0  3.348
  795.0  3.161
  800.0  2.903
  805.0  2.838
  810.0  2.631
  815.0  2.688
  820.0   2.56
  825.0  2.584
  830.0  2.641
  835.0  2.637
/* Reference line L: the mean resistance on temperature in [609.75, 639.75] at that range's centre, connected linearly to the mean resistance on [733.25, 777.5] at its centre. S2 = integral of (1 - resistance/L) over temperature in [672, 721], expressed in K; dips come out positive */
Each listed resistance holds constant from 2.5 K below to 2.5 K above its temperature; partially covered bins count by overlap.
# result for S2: 6.3 K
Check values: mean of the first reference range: 2.68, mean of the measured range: 2.33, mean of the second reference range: 2.67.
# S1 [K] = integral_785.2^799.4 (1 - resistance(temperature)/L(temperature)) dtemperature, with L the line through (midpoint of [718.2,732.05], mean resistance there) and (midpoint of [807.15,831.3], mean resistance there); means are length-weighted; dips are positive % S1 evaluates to -3.3 K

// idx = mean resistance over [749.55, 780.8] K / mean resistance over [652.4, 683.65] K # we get 1.4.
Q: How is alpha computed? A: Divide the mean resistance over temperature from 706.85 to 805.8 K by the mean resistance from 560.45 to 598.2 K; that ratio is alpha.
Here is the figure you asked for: 1.04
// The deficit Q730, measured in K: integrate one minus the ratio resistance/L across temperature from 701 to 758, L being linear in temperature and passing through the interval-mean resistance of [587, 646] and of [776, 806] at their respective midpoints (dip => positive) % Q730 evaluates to 7.6 K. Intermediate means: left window 2.61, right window 3.05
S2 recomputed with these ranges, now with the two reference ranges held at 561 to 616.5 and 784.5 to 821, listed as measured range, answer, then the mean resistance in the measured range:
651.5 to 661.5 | 1.60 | 2.27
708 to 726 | 1.92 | 2.49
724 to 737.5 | 1.54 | 2.48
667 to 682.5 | 4.91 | 1.86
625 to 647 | 0.85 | 2.57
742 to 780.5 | 1.52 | 2.73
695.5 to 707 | 1.12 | 2.49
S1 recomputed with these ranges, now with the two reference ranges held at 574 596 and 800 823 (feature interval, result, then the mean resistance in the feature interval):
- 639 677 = 6.8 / 2.14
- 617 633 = -1.2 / 2.78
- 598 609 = 0.1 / 2.56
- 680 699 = 2.2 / 2.32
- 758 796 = -3.9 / 2.96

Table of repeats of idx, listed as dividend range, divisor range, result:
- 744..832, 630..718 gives 1.22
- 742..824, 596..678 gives 1.17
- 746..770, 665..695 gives 1.30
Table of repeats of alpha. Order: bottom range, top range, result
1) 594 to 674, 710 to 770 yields 1.05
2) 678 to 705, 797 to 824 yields 1.16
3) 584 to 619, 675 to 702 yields 0.88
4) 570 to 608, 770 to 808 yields 1.17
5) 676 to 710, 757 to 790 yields 1.24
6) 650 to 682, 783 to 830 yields 1.40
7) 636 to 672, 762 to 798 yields 1.36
